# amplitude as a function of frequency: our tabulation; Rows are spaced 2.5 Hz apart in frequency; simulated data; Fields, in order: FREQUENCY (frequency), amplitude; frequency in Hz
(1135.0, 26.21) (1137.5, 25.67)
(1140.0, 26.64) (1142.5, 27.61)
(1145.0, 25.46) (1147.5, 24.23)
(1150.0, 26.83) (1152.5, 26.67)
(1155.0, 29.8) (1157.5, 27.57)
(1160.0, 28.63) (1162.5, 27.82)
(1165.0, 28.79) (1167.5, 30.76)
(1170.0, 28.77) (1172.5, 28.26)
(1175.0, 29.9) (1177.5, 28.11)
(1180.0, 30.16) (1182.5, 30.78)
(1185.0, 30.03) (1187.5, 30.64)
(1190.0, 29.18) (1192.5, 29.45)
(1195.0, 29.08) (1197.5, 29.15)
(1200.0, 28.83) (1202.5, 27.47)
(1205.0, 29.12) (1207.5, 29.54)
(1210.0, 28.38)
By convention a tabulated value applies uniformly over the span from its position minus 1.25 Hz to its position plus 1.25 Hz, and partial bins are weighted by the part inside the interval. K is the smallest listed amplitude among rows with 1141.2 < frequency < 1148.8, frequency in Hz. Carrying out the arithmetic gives 24.23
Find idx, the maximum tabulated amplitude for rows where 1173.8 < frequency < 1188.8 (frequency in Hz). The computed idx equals 30.78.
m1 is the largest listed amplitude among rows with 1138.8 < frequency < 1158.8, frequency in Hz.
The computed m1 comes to 29.8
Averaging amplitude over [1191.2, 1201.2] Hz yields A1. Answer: 29.1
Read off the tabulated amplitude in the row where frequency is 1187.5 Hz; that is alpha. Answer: 30.64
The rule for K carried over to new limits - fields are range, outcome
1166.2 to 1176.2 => 28.26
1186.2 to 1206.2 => 27.47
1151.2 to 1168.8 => 26.67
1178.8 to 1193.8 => 29.18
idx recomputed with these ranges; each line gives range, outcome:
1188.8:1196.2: 29.45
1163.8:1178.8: 30.76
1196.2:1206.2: 29.15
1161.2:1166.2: 28.79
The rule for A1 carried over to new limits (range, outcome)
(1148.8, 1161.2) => 27.9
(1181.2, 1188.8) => 30.5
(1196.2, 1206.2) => 28.6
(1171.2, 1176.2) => 29.1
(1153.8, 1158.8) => 28.7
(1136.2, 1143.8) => 26.6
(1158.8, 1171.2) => 29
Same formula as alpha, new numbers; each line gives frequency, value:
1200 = 28.83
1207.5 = 29.54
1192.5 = 29.45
